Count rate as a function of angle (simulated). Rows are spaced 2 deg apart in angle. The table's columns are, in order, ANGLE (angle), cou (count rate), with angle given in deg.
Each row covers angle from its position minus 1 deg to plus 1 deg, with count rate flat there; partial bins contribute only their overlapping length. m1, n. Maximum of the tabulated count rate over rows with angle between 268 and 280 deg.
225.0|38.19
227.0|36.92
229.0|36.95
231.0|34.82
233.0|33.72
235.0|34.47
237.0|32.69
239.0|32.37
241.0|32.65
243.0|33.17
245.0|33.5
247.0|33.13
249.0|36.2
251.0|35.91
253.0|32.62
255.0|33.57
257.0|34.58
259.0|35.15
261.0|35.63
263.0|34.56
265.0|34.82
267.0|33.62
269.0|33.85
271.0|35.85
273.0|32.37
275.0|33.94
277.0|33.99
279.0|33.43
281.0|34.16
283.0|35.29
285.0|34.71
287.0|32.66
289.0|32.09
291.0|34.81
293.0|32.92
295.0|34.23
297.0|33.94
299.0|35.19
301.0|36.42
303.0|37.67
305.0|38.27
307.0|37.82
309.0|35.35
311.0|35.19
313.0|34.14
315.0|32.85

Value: 35.85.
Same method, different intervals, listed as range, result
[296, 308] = 38.27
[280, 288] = 35.29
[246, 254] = 36.2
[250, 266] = 35.91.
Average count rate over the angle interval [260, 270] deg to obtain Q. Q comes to 34.5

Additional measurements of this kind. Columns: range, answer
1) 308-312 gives 35.3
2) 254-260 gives 34.4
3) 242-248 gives 33.3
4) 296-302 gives 35.2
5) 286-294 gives 33.1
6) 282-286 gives 35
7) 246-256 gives 34.3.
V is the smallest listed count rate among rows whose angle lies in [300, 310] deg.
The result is 35.35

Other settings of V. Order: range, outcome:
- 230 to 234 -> 33.72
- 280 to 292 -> 32.09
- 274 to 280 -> 33.43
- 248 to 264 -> 32.62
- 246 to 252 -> 33.13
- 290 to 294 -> 32.92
